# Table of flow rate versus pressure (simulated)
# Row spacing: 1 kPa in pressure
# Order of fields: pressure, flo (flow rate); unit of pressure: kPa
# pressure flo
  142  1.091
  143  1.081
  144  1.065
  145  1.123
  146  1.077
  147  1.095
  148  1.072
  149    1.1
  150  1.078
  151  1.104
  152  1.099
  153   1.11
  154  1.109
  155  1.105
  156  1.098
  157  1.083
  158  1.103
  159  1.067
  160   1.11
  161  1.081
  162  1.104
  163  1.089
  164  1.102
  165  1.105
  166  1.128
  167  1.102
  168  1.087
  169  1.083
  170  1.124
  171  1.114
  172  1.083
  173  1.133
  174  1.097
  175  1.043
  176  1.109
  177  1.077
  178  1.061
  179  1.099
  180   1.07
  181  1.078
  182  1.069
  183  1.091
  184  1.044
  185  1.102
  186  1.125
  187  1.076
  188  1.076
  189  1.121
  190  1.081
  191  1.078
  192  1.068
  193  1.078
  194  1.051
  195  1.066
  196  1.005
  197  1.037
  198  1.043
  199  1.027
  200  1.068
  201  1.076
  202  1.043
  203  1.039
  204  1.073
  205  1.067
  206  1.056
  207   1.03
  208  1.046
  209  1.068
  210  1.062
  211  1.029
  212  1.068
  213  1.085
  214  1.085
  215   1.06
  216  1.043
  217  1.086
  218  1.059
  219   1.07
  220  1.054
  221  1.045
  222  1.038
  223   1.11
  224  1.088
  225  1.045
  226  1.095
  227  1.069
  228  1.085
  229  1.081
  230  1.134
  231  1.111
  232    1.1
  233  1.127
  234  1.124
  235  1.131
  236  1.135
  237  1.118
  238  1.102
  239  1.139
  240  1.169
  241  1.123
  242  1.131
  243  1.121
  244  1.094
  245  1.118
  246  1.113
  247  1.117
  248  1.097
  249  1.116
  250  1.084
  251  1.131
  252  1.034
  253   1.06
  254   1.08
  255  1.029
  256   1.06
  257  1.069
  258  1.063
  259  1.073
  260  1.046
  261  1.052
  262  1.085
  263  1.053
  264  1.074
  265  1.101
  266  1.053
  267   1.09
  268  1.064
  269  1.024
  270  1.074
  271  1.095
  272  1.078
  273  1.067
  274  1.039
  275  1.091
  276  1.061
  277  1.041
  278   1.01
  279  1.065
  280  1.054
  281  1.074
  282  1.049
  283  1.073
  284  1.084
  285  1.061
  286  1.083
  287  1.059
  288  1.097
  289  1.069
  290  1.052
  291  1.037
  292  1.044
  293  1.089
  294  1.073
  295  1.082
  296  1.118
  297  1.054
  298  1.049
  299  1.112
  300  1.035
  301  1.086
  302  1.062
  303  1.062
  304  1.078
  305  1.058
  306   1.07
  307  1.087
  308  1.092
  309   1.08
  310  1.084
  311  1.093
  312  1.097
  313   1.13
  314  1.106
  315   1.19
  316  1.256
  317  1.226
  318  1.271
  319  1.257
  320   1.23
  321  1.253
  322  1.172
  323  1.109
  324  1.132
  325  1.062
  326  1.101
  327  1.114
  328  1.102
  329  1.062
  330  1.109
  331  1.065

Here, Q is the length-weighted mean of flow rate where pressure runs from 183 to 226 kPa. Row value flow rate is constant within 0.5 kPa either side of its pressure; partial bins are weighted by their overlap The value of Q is 1.06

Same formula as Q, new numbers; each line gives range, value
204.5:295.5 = 1.08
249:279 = 1.07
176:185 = 1.08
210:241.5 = 1.09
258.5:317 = 1.08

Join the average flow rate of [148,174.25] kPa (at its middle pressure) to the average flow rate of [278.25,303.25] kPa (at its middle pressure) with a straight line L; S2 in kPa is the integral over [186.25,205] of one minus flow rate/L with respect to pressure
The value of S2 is 0.5 kPa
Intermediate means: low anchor 1.1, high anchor 1.07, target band 1.06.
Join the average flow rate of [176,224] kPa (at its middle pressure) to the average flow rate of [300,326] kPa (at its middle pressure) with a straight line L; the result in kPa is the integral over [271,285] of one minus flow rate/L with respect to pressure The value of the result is 0.6 kPa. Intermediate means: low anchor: 1.07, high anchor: 1.13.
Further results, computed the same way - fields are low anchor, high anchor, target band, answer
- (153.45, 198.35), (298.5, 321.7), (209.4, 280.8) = 1.80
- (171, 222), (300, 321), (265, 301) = 1.60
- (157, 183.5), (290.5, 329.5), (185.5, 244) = 1.03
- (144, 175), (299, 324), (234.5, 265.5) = 0.66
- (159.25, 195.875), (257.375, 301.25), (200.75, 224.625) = 0.42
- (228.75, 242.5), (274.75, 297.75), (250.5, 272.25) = 0.53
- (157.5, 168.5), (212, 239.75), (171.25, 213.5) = 0.96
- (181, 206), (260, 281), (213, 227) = -0.03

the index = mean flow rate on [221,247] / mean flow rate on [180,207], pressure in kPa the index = 1.0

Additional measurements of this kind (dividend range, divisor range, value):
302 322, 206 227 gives 1.07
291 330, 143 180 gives 1.02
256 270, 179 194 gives 0.98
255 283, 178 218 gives 1.00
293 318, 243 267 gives 1.02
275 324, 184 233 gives 1.03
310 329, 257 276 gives 1.08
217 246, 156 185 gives 1.01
